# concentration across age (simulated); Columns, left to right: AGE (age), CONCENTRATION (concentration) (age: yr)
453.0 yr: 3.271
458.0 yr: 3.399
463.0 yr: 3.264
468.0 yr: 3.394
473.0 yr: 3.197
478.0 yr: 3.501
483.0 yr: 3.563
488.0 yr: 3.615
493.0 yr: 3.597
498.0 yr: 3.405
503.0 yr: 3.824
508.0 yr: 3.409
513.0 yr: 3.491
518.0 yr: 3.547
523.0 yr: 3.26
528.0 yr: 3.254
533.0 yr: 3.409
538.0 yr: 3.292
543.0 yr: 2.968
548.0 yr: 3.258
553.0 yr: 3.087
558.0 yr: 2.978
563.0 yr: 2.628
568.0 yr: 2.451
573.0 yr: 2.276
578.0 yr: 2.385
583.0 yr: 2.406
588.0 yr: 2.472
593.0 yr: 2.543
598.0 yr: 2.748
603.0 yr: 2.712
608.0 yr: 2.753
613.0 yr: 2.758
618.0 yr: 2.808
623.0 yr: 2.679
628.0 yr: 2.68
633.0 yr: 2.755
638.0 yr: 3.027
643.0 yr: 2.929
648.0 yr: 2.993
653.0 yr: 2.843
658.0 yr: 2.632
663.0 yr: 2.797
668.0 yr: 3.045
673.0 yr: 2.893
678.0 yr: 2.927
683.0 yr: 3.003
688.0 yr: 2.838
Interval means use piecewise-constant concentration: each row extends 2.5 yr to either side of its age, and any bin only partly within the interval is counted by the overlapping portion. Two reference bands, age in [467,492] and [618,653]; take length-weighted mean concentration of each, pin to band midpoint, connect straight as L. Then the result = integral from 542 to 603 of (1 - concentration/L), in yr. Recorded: 8.3 yr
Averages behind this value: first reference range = 3.47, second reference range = 2.84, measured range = 2.68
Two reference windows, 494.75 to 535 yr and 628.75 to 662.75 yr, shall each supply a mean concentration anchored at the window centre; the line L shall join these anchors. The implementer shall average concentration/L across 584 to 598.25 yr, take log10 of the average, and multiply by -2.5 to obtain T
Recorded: 0.22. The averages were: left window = 3.45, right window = 2.85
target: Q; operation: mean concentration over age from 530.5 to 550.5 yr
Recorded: 3.23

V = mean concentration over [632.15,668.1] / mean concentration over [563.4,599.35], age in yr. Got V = 1.2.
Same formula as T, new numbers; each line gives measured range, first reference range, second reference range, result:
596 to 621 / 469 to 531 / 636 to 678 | 0.12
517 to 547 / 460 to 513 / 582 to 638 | -0.03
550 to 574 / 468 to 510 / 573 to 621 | 0.07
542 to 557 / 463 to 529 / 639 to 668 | 0.05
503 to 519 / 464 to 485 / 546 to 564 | -0.10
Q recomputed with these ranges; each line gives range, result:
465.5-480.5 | 3.36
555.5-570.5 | 2.69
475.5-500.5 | 3.54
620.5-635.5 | 2.7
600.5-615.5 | 2.74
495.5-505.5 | 3.61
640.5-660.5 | 2.85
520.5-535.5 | 3.31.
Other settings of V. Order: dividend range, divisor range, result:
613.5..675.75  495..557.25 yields 0.85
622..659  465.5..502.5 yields 0.81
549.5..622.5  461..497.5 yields 0.77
